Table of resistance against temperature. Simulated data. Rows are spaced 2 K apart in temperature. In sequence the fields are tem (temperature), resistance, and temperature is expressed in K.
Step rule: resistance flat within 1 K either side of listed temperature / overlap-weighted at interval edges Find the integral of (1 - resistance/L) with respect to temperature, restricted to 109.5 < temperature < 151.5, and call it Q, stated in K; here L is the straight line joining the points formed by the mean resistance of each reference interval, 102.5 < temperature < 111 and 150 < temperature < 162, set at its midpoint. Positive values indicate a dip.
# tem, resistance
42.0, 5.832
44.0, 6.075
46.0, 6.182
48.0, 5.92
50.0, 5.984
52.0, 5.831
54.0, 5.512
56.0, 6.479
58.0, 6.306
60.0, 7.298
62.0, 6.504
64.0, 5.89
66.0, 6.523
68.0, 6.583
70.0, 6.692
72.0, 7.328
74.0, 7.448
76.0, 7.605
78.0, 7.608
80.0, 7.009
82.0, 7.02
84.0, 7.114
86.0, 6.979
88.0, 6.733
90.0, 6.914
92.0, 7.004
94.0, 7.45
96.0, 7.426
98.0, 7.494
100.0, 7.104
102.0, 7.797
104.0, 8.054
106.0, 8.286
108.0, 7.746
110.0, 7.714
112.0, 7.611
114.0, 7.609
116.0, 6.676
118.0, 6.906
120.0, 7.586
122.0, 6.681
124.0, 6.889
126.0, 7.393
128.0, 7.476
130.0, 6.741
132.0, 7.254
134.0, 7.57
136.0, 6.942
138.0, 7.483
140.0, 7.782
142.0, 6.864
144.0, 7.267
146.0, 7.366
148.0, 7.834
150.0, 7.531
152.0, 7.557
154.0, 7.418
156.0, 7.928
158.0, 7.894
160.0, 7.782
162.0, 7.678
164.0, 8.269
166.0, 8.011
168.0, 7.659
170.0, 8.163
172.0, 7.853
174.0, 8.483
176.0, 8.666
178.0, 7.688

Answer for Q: 2.8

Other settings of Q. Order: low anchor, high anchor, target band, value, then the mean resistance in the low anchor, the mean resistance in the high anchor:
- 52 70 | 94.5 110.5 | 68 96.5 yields -0.4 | 6.37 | 7.69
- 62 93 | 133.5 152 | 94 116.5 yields -1.5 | 6.95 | 7.41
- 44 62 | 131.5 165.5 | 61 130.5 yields -3.9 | 6.2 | 7.57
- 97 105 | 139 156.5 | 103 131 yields 0.7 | 7.61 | 7.49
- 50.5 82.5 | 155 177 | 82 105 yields -0.6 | 6.71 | 8.04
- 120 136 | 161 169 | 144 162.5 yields 0.1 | 7.16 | 7.9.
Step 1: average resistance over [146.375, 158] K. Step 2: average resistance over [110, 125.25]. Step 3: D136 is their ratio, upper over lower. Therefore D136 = 1.07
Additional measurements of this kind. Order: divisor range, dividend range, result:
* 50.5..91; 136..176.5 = 1.15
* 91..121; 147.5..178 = 1.05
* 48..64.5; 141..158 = 1.21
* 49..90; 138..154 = 1.11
